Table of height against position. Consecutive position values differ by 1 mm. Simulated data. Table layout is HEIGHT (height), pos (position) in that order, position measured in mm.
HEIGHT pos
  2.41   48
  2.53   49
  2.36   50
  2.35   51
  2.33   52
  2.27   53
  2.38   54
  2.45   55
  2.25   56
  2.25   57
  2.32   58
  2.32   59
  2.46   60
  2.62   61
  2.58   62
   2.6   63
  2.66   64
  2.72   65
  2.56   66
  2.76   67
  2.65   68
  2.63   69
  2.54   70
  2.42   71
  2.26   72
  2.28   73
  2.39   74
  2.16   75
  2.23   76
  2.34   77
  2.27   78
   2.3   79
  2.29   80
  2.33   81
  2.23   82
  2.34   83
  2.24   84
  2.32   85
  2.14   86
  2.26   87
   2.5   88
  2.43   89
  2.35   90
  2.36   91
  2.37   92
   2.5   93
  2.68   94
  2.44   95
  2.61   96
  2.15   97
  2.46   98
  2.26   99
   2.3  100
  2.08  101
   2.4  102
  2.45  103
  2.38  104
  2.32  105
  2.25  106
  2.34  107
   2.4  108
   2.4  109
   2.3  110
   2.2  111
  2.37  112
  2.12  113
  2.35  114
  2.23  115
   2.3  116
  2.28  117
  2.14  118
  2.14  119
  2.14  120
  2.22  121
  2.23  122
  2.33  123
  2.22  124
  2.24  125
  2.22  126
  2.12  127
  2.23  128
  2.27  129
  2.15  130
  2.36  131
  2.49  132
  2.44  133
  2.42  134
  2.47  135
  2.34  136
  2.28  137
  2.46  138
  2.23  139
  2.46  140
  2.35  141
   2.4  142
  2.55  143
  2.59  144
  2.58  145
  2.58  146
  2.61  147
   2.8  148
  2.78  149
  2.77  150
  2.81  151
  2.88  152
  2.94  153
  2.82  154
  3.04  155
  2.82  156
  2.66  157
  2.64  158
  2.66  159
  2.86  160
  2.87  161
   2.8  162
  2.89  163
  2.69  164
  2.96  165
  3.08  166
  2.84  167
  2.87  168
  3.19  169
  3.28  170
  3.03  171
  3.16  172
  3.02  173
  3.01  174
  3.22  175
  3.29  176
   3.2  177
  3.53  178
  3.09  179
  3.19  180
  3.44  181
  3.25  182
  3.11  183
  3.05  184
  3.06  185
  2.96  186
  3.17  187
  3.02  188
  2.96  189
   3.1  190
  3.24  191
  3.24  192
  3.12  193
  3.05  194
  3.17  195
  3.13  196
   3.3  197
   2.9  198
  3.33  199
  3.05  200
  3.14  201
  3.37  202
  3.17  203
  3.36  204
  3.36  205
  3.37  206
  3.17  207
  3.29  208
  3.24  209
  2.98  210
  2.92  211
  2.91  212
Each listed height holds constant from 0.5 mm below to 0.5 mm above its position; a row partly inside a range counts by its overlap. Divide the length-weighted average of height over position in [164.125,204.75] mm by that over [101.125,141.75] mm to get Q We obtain 1.4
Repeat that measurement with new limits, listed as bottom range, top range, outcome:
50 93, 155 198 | 1.27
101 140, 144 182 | 1.28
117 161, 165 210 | 1.27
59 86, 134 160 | 1.08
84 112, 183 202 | 1.32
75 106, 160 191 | 1.31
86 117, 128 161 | 1.10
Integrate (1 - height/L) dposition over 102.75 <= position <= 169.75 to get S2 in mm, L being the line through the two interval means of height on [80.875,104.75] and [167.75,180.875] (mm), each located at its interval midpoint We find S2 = 7.0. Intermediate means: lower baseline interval 2.36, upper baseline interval 3.17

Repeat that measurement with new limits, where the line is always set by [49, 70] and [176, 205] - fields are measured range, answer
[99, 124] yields 4.33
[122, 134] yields 2.36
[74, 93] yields 2.15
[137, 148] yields 1.63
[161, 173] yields 0.28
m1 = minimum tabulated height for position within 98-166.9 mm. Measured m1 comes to 2.08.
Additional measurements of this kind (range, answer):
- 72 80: 2.16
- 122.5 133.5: 2.12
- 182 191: 2.96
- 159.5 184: 2.69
